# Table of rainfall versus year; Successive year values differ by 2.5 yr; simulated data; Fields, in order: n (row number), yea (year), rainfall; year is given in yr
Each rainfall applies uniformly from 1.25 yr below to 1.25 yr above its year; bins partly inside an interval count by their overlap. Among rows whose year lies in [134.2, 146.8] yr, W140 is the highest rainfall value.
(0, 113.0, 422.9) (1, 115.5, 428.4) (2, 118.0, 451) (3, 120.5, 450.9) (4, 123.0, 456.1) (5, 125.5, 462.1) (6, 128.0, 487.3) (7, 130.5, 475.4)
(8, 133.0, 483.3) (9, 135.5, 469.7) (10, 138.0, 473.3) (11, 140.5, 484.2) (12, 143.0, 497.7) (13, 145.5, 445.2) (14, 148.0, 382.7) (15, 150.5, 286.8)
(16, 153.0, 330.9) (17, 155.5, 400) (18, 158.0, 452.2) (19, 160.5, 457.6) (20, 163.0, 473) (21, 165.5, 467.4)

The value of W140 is 497.7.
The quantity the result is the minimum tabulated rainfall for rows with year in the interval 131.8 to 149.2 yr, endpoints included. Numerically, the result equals 382.7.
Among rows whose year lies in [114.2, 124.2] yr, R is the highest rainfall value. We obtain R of 456.1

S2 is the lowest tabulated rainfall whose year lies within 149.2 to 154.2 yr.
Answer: 286.8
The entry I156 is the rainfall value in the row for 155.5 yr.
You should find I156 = 400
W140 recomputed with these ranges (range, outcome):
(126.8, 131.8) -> 487.3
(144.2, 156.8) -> 445.2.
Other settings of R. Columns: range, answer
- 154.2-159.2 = 452.2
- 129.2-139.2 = 483.3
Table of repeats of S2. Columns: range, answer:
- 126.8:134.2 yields 475.4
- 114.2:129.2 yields 428.4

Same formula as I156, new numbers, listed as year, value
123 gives 456.1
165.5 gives 467.4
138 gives 473.3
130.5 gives 475.4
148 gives 382.7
